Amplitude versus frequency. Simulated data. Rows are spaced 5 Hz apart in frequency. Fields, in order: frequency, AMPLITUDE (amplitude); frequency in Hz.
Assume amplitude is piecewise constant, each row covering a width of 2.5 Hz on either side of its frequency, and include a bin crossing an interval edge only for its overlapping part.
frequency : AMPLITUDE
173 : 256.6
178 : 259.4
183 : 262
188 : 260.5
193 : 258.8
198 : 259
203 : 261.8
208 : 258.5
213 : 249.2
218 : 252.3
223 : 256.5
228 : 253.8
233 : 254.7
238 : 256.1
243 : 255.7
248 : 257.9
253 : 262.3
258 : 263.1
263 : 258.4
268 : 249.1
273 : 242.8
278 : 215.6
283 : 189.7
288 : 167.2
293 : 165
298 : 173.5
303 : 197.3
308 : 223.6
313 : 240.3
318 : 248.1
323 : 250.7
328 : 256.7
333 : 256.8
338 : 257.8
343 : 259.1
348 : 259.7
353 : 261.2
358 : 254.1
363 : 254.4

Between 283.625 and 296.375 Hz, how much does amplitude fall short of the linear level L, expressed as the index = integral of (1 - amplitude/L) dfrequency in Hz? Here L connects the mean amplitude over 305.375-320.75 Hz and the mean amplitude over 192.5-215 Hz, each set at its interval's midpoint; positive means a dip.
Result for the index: 3.8 Hz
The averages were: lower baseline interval 258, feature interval 170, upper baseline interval 237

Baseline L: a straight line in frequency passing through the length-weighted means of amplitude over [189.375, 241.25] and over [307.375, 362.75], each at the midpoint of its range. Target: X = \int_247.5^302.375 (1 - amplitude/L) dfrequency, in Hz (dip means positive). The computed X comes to 7.4 Hz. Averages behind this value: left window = 256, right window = 253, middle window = 220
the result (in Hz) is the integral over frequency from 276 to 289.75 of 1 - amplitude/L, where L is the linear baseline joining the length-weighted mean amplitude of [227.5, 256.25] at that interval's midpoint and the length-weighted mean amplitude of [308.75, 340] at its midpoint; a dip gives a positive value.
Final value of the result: 3.4 Hz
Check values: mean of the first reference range 257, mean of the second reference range 250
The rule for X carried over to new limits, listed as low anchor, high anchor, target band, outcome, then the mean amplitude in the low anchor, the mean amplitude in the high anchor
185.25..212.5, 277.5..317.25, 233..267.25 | -4.70 Hz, 259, 198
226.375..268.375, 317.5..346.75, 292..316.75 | 4.99 Hz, 257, 256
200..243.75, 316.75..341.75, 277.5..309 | 8.38 Hz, 255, 255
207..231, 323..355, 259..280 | 0.98 Hz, 254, 258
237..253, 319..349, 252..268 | -0.12 Hz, 258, 256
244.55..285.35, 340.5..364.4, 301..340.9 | 1.65 Hz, 243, 258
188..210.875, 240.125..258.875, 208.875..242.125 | 0.68 Hz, 259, 259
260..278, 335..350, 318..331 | 0.14 Hz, 246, 259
